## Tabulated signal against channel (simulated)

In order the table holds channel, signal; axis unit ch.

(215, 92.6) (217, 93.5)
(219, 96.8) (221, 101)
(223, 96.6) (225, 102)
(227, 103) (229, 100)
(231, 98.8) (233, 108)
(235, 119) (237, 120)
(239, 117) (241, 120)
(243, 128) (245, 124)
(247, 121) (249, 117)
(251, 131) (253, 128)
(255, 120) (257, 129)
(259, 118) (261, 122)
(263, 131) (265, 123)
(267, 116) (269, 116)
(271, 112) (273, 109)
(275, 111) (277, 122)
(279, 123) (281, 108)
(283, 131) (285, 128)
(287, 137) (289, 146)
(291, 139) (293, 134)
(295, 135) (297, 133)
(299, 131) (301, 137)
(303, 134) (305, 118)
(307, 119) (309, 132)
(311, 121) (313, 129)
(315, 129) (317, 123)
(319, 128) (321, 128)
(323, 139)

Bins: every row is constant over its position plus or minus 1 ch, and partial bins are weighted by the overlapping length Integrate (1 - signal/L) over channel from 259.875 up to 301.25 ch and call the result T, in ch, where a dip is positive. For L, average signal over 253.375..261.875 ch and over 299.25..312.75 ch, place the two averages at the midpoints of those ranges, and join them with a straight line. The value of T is -0.3 ch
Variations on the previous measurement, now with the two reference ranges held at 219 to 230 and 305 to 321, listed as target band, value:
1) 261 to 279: -0.8 ch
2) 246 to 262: -2.2 ch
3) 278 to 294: -1.8 ch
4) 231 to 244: -1.7 ch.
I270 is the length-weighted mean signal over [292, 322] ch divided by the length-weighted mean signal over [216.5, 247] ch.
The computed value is 1.2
